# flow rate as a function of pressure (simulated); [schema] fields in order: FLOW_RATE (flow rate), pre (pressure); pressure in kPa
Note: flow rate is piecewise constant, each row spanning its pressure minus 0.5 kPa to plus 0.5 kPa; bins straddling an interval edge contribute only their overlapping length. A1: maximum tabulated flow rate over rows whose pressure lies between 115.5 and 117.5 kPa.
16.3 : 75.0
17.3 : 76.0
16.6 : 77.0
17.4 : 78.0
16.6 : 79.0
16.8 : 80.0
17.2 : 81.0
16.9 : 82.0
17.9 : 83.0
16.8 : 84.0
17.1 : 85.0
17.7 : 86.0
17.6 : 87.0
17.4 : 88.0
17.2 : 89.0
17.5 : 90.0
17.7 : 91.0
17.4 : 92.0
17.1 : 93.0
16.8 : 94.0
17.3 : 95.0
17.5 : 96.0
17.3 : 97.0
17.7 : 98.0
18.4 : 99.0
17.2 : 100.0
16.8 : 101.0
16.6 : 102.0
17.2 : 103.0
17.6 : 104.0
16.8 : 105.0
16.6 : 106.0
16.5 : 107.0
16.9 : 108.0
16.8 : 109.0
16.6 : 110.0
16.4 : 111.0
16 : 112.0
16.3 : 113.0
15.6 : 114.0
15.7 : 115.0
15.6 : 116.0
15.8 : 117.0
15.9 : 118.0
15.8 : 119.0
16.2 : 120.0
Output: 15.8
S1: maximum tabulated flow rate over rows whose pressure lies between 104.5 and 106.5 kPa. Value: 16.8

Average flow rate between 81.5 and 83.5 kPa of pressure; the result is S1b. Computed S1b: 17.4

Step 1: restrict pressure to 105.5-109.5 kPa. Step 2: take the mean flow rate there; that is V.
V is 16.7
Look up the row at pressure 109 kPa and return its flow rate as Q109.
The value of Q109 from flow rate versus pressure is 16.8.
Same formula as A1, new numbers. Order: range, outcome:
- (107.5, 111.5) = 16.9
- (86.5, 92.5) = 17.7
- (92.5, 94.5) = 17.1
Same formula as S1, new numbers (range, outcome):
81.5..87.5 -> 17.9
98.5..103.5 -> 18.4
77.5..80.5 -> 17.4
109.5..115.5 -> 16.6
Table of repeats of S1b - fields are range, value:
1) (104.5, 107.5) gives 16.6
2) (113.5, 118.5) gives 15.7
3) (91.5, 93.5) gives 17.2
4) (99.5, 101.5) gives 17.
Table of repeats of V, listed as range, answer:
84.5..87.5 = 17.5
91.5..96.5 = 17.2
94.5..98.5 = 17.4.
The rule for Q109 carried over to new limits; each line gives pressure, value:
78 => 17.4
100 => 17.2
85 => 17.1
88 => 17.4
